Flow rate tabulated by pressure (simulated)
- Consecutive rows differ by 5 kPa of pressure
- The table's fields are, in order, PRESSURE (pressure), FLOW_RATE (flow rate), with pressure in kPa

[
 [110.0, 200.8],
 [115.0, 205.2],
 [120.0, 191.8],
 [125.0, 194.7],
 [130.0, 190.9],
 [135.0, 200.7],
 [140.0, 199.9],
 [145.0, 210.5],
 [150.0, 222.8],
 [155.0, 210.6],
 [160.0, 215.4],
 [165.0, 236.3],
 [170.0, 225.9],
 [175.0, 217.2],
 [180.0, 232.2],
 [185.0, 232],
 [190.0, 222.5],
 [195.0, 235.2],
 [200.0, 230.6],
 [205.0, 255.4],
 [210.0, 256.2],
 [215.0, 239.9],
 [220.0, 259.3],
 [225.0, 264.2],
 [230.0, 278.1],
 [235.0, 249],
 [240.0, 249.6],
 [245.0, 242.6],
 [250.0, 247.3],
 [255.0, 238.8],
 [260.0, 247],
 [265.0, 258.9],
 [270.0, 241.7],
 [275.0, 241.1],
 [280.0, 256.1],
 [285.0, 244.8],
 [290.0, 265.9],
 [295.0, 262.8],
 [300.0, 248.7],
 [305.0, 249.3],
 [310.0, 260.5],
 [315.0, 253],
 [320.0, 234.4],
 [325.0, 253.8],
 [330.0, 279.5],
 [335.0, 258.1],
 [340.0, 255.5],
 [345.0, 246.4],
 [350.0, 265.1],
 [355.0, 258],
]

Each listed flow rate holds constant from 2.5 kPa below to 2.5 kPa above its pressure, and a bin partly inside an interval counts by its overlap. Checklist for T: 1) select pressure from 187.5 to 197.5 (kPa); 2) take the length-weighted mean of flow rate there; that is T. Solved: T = 229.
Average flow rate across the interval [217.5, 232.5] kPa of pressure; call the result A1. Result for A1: 267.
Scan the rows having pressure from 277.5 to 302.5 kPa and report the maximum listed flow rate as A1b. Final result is 265.9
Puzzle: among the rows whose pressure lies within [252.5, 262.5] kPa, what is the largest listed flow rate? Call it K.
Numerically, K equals 247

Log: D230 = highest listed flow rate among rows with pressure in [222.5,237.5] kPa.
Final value 278.1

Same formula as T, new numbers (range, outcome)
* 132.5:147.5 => 204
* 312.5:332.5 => 255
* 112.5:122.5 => 198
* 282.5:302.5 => 256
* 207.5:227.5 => 255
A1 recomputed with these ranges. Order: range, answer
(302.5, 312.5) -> 255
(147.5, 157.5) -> 217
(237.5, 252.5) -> 246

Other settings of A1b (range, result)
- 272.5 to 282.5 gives 256.1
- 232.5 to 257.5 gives 249.6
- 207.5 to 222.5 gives 259.3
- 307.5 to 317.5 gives 260.5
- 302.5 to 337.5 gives 279.5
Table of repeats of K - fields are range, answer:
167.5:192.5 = 232.2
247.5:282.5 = 258.9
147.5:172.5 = 236.3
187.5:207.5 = 255.4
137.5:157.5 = 222.8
